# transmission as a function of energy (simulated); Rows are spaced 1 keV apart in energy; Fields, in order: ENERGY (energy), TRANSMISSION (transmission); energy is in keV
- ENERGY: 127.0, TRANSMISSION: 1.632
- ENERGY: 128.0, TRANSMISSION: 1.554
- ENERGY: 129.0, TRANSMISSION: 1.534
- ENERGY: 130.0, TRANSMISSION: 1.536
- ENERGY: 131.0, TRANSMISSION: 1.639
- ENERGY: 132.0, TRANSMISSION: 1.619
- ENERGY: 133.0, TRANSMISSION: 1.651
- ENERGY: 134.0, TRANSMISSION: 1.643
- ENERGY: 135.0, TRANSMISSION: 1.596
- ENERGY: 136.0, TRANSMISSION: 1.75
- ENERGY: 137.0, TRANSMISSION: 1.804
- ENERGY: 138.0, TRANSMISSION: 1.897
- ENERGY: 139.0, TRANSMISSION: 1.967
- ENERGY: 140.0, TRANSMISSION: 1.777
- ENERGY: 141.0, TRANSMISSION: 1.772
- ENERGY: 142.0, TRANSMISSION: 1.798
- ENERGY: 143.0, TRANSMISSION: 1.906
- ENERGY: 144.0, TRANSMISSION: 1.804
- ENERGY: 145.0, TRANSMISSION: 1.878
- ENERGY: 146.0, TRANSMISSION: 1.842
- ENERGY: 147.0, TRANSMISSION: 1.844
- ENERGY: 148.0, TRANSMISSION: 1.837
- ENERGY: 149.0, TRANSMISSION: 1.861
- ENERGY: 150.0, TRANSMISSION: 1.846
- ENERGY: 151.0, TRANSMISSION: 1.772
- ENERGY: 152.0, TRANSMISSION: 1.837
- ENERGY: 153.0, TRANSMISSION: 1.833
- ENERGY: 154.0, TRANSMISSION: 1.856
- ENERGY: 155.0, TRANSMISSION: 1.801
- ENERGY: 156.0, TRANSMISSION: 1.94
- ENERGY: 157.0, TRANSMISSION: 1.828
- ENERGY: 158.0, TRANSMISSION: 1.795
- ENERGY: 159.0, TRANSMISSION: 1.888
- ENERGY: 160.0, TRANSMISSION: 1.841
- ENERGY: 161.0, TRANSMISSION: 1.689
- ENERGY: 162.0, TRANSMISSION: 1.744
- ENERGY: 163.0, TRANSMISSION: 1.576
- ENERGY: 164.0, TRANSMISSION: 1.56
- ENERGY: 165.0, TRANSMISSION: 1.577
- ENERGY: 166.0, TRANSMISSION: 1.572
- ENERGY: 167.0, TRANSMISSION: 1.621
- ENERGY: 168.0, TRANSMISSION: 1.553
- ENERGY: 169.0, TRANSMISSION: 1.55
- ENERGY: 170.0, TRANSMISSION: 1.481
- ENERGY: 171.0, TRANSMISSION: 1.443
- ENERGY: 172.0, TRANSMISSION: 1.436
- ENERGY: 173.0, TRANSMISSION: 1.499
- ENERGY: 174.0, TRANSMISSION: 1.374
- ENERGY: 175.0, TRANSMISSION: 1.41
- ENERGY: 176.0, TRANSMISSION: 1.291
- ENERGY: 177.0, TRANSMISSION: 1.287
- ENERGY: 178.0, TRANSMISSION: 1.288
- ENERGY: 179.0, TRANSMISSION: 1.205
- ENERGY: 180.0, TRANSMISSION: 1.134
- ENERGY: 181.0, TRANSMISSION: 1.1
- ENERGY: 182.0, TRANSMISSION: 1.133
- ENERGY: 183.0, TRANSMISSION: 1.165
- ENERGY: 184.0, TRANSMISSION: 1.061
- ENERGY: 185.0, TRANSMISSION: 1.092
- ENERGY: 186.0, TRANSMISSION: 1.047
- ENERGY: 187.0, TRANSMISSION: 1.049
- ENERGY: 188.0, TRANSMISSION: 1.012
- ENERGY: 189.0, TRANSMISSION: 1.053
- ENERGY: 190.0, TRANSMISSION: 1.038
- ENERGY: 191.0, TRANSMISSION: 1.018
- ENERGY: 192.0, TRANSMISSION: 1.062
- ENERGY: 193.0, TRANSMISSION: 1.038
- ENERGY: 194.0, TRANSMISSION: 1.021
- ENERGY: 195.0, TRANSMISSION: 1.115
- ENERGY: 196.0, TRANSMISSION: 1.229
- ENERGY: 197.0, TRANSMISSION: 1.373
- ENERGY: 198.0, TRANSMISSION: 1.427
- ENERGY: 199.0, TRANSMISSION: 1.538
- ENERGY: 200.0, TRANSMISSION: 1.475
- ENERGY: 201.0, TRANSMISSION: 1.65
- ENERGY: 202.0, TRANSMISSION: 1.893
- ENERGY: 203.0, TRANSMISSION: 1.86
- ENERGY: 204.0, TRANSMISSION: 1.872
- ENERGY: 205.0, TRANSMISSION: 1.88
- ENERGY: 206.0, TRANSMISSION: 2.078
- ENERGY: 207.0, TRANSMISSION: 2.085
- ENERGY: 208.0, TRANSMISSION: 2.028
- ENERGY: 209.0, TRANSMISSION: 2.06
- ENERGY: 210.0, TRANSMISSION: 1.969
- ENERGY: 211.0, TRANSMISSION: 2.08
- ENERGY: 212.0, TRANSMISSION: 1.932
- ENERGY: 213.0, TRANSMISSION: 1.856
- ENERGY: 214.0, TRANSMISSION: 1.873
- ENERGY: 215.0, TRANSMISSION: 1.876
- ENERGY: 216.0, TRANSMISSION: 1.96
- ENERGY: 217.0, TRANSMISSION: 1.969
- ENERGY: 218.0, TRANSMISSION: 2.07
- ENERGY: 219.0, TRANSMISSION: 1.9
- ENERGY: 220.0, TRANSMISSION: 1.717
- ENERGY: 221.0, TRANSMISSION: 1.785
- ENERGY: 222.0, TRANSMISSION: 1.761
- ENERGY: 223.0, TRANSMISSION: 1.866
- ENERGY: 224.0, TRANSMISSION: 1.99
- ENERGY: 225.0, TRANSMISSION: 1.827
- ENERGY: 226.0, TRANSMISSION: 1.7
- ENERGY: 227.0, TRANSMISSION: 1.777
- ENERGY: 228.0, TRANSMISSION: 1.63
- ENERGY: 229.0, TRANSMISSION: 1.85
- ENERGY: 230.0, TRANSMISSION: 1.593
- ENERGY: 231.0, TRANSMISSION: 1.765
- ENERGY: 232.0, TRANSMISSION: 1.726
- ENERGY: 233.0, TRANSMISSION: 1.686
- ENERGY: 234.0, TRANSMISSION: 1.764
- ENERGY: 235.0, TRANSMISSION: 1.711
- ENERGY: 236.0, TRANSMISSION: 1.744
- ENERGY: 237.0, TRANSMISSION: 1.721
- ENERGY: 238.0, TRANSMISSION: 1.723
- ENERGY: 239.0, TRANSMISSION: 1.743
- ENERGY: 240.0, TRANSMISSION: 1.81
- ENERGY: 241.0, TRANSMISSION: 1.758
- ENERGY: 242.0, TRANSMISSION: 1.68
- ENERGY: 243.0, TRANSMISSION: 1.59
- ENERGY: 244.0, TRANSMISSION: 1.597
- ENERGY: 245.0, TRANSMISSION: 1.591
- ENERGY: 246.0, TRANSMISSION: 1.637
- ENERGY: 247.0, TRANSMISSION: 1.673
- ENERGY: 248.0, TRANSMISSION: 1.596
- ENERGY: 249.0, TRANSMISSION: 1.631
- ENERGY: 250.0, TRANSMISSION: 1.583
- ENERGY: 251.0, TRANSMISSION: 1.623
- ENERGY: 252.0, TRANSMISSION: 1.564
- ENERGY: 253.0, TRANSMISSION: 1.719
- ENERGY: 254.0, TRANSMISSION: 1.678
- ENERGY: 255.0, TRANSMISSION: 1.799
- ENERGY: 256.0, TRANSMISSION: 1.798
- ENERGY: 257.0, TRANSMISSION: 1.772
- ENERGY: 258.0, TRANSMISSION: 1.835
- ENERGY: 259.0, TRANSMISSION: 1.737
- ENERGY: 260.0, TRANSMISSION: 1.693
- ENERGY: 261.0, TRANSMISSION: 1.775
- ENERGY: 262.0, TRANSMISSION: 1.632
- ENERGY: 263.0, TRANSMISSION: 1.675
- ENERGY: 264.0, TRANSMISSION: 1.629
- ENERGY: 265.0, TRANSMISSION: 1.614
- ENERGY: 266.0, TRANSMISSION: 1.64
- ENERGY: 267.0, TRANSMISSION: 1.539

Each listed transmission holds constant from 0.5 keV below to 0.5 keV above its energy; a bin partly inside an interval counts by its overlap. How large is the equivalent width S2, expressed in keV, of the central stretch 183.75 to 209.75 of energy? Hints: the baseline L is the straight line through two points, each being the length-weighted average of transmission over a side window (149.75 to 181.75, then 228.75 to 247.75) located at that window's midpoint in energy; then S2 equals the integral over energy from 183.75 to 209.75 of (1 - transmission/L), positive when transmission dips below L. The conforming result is 3.2 keV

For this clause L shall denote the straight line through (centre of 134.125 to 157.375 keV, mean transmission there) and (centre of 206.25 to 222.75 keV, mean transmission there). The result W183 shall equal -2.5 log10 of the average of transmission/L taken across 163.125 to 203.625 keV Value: 0.38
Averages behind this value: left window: 1.83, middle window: 1.32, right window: 1.93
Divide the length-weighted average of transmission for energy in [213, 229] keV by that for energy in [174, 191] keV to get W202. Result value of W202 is 1.6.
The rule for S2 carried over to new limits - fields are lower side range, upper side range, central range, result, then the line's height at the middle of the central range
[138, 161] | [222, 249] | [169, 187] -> 5.4 keV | 1.8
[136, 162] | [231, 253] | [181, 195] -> 5.6 keV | 1.77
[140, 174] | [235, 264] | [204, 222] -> -2.5 keV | 1.7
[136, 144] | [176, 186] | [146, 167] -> -2.8 keV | 1.57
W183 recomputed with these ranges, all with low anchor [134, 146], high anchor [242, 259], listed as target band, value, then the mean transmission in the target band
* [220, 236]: -0.04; 1.76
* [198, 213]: -0.09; 1.87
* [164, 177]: 0.19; 1.48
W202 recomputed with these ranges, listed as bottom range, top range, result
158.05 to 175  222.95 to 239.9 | 1.10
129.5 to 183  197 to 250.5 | 1.09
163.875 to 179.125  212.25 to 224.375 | 1.30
